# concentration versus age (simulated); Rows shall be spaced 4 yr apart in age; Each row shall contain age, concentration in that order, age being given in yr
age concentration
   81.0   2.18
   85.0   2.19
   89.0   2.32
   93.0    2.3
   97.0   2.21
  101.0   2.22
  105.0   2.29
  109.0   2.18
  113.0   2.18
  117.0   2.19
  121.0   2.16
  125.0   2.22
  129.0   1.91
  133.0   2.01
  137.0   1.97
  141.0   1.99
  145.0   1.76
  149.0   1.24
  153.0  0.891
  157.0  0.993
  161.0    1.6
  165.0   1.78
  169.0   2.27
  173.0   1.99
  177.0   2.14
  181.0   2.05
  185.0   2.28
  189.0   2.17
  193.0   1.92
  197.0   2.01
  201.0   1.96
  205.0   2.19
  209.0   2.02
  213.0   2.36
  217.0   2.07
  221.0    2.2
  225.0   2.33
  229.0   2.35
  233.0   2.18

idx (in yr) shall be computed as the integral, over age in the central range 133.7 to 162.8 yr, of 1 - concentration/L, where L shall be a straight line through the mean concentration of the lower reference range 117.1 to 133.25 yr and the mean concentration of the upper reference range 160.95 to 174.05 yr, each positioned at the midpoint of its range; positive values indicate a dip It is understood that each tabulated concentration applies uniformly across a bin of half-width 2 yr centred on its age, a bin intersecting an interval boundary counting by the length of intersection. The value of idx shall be 7.3 yr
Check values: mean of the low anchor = 2.1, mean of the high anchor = 1.95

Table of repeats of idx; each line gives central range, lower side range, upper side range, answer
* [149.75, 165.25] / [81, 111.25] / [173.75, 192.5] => 6.48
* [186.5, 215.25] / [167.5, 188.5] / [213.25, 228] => 1.28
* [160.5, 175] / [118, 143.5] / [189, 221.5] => 0.88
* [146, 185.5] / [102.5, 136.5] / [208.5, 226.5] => 8.52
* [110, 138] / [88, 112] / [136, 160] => -3.79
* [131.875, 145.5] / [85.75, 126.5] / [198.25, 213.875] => 1.51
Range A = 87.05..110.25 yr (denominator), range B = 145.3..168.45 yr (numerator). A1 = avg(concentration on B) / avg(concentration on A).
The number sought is 0.6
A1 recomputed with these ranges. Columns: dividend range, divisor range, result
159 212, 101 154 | 1.04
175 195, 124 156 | 1.23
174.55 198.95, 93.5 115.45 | 0.94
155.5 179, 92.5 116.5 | 0.82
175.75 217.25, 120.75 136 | 1.02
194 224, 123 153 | 1.17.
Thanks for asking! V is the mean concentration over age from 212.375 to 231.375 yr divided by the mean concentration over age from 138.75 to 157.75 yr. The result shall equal 1.6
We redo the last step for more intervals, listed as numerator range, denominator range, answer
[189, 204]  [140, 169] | 1.34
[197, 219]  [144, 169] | 1.47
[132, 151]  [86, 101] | 0.79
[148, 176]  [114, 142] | 0.76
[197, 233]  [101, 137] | 1.02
